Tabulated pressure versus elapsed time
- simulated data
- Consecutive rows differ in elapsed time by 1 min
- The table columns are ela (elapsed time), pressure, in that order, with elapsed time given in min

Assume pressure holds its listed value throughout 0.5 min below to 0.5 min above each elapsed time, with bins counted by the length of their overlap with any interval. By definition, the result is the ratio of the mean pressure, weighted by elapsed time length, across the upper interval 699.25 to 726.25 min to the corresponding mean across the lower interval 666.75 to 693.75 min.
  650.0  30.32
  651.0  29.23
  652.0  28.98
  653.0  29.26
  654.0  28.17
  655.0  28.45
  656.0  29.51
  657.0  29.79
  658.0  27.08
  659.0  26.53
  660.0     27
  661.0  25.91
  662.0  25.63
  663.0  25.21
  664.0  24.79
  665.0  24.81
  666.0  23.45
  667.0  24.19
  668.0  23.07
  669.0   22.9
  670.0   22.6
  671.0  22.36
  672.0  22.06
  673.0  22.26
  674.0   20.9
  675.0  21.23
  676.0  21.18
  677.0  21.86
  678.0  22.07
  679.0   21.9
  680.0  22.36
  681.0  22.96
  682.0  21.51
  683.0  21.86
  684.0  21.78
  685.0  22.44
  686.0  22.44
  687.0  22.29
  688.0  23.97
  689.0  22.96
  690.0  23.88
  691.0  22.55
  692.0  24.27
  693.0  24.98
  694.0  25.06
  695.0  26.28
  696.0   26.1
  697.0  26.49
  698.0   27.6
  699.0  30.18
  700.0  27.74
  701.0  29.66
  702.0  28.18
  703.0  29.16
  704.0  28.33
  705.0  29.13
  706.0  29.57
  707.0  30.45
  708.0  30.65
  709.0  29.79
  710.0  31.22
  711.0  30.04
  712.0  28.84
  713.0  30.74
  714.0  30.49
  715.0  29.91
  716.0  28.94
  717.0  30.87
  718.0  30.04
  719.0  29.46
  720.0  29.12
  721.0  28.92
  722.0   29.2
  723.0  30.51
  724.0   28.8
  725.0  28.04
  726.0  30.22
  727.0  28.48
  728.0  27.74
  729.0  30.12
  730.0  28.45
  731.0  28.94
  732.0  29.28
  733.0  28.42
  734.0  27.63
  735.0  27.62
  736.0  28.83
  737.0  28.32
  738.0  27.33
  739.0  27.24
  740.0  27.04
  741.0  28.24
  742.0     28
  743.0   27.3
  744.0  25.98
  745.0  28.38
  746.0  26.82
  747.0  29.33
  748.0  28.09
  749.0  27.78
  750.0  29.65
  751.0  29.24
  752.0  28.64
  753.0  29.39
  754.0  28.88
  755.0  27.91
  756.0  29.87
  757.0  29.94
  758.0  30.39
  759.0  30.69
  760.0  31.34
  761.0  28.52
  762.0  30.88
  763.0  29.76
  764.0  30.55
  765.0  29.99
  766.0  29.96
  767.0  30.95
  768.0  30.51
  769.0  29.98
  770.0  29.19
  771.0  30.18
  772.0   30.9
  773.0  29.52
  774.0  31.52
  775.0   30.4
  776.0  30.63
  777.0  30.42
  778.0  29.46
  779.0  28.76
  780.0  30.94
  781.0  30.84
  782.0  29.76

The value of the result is 1.31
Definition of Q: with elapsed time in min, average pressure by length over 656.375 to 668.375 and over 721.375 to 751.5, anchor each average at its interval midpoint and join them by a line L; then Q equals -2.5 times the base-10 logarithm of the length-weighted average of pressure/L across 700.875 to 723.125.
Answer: -0.08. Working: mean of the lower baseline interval 25.7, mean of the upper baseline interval 28.4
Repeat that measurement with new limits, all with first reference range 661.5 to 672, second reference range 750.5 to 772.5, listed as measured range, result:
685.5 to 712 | -0.05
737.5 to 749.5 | 0.04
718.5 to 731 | -0.06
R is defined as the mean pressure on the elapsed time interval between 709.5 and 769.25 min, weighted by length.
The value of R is 29.1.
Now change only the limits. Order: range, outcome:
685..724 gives 27.8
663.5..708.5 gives 24.6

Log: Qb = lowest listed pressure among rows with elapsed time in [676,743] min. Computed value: 21.18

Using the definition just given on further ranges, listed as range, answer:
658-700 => 20.9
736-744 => 25.98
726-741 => 27.04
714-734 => 27.63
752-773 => 27.91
